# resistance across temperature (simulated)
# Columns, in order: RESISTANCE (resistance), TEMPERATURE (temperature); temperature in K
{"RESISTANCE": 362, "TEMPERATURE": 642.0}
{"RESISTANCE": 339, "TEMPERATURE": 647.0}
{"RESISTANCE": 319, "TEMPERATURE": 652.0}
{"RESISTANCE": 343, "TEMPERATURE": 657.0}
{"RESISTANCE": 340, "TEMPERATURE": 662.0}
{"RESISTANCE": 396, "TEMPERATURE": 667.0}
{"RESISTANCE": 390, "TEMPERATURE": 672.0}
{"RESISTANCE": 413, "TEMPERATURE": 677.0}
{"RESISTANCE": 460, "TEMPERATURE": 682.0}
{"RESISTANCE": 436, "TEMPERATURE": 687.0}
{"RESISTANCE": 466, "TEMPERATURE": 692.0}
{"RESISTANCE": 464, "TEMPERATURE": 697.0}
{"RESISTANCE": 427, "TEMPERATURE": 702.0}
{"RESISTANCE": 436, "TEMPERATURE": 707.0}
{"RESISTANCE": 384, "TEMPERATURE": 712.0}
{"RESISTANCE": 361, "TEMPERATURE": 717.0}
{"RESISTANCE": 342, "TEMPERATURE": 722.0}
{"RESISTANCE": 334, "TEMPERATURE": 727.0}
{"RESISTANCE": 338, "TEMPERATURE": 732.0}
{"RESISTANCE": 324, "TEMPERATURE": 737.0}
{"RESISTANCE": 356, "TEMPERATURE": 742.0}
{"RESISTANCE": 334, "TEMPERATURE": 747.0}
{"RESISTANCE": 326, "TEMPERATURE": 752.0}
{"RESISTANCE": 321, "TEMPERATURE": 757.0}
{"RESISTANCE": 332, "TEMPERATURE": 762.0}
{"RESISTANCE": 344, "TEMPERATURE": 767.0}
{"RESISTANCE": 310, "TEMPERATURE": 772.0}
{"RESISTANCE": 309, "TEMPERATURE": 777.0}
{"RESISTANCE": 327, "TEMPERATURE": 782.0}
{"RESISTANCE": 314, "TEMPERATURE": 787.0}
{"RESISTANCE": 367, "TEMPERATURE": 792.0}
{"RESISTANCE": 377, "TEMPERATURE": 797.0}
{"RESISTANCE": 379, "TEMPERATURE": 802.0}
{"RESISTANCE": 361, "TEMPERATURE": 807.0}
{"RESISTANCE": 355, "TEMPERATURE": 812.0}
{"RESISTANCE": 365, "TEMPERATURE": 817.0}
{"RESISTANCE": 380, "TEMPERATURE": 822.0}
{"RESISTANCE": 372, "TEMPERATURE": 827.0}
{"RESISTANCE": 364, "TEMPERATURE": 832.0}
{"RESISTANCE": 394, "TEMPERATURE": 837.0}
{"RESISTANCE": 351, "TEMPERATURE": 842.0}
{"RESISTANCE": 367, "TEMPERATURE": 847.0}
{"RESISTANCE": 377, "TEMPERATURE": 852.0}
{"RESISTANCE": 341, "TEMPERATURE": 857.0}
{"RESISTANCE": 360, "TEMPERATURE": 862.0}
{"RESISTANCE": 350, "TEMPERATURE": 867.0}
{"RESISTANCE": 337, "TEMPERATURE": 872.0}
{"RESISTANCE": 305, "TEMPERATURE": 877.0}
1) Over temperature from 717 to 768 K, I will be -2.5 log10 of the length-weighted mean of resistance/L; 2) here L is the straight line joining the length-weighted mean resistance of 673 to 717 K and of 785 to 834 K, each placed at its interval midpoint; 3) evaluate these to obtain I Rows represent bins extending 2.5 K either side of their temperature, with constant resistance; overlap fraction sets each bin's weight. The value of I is 0.20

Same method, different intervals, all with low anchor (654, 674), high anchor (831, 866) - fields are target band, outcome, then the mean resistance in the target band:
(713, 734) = 0.056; 347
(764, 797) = 0.101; 332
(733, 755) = 0.093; 335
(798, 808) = -0.023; 372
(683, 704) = -0.225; 450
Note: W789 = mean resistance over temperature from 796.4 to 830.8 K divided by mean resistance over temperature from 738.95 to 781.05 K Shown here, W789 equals 1.12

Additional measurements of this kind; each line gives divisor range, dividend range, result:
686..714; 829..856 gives 0.85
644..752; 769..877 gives 0.93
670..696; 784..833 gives 0.83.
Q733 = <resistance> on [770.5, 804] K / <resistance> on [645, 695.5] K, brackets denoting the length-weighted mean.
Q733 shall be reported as 0.87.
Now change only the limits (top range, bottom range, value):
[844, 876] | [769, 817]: 1.02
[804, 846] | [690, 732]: 0.93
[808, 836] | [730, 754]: 1.10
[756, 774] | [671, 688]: 0.77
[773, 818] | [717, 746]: 1.02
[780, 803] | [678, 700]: 0.78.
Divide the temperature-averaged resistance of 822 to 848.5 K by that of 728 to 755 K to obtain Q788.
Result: 1.11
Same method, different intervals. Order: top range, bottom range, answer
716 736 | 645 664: 1.02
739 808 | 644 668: 0.98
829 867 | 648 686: 0.96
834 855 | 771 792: 1.15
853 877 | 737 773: 1.04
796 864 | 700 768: 1.04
